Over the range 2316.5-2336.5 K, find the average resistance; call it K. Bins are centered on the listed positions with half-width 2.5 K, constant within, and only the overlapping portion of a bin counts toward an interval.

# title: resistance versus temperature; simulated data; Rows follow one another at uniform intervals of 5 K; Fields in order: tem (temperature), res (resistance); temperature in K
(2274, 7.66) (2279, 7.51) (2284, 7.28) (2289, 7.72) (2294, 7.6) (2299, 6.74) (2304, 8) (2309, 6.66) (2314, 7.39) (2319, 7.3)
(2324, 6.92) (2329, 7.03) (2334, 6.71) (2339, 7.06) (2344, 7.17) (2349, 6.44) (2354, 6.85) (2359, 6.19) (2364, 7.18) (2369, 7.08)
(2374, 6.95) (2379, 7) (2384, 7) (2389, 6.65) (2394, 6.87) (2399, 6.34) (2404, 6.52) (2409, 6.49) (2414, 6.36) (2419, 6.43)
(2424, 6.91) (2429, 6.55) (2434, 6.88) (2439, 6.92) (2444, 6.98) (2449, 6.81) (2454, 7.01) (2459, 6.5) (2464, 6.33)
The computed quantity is 6.99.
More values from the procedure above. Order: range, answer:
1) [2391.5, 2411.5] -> 6.55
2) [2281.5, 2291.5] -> 7.5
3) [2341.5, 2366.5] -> 6.77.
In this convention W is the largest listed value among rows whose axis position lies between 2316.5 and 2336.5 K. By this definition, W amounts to 7.3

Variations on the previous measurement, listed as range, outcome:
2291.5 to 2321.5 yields 8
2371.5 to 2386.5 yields 7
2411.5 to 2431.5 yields 6.91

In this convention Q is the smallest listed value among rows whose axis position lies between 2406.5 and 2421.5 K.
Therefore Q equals 6.36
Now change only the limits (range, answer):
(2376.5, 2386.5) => 7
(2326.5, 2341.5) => 6.71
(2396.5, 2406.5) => 6.34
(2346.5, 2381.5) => 6.19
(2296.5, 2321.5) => 6.66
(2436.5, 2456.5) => 6.81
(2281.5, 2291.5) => 7.28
